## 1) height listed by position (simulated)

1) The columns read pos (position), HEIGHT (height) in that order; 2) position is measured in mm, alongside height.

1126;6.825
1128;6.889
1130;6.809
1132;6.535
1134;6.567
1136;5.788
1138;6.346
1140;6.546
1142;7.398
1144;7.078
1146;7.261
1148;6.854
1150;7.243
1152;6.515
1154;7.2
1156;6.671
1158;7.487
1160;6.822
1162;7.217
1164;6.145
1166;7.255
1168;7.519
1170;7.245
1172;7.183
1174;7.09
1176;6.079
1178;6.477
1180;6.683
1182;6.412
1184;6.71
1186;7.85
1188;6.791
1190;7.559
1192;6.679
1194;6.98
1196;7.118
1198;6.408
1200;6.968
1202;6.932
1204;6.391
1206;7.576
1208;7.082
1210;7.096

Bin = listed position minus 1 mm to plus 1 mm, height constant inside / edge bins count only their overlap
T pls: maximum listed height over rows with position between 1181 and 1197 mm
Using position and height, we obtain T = 7.85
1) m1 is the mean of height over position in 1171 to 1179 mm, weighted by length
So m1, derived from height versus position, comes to 6.71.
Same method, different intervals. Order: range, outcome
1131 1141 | 6.36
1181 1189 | 6.94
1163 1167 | 6.7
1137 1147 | 6.93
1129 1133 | 6.67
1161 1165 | 6.68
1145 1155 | 7.01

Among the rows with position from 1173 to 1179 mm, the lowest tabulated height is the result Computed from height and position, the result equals 6.079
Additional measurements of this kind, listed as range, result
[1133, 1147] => 5.788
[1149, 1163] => 6.515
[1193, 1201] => 6.408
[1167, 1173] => 7.183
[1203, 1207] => 6.391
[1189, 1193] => 6.679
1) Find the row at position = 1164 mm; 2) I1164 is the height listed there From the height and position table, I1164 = 6.145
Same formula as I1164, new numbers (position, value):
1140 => 6.546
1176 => 6.079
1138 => 6.346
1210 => 7.096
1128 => 6.889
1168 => 7.519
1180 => 6.683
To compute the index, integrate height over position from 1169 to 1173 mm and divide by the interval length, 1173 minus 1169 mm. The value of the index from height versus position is 7.21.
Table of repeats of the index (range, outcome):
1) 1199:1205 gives 6.76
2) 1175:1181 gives 6.41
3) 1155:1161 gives 6.99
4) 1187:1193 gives 7.01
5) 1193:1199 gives 6.84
